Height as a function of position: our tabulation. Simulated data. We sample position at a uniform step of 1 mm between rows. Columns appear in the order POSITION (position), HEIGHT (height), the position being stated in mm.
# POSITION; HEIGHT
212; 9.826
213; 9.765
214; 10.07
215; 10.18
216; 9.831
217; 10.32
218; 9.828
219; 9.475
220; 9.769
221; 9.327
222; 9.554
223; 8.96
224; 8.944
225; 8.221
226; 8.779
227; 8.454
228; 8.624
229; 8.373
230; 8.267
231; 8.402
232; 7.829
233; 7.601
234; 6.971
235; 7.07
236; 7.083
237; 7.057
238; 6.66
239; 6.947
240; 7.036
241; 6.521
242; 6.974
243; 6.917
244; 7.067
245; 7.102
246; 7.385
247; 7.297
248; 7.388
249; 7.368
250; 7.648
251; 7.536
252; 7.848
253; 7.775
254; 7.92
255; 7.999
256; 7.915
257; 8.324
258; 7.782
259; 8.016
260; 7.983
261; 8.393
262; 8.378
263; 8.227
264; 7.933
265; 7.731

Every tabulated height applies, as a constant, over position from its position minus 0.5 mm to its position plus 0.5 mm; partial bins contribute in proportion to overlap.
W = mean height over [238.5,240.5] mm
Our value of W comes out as 6.99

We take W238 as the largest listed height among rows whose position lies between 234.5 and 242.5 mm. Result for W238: 7.083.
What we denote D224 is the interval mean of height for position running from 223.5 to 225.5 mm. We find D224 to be 8.58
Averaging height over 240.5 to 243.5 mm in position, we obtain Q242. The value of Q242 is 6.8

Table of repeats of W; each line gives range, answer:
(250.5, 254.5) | 7.77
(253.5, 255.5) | 7.96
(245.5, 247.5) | 7.34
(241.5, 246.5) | 7.09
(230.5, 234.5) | 7.7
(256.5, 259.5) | 8.04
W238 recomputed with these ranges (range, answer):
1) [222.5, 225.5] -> 8.96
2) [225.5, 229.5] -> 8.779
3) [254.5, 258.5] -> 8.324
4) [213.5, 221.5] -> 10.32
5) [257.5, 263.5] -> 8.393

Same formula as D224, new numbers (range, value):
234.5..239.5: 6.96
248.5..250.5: 7.51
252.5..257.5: 7.99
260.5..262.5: 8.39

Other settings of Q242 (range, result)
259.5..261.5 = 8.19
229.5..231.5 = 8.33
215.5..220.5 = 9.84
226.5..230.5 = 8.43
